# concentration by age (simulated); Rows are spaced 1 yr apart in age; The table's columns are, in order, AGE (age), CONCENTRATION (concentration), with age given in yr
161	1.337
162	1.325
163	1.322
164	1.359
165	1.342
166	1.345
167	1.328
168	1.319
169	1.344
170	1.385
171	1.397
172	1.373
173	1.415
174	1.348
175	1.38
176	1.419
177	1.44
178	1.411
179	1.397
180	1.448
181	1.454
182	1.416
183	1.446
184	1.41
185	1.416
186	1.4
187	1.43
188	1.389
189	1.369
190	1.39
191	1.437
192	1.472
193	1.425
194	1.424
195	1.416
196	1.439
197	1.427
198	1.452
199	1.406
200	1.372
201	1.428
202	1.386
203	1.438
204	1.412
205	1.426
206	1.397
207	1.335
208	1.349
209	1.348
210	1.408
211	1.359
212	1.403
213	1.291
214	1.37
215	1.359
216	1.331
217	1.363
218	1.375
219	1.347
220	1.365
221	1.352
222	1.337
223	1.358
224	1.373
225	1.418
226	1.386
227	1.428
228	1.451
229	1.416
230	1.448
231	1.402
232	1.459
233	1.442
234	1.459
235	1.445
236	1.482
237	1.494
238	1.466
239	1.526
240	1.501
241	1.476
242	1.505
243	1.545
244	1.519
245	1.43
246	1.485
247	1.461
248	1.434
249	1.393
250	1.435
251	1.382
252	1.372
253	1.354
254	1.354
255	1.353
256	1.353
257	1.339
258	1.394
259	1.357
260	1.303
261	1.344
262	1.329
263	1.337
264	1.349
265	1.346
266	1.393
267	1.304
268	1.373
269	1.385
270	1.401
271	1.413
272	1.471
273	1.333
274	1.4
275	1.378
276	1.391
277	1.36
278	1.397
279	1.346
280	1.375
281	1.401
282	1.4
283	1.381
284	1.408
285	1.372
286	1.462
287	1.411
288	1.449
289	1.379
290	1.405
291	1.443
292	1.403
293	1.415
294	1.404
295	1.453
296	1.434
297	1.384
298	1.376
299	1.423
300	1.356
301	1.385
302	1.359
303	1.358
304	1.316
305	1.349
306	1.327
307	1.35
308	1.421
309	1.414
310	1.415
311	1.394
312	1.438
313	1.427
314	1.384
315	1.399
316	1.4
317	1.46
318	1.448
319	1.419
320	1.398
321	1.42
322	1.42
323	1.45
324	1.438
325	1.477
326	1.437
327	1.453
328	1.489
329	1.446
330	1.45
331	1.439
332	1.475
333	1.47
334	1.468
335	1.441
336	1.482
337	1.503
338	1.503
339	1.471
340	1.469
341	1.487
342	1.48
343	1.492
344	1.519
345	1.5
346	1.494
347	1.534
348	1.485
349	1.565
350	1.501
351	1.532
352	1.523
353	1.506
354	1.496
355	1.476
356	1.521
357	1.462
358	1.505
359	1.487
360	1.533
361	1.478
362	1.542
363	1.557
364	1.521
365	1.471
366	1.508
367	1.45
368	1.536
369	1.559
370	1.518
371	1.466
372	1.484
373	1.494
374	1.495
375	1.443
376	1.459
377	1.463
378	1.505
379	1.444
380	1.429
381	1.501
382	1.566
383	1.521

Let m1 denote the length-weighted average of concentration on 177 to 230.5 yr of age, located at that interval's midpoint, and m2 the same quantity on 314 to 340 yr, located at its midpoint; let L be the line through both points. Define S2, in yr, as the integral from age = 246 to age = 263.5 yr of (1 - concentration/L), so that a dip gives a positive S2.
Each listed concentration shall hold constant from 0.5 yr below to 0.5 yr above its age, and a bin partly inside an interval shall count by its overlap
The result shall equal 0.6 yr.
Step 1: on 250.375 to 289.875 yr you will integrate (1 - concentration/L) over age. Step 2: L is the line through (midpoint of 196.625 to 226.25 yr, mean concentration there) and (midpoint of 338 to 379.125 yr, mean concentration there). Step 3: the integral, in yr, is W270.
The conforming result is 1.4 yr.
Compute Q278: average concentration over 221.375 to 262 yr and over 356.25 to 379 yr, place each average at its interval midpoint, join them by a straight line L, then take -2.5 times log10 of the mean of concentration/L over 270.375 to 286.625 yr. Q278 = 0.04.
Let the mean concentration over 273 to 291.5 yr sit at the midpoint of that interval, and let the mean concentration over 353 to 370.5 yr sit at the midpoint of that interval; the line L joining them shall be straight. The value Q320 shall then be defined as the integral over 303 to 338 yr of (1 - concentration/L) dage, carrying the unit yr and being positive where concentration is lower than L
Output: 0.5 yr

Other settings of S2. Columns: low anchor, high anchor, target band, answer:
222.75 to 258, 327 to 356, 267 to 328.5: 2.59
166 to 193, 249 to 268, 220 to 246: -1.39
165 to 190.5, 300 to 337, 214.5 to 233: 0.18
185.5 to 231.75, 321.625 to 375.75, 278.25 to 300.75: 0.71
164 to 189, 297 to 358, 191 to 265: 0.32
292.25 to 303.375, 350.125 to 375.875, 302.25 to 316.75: 0.30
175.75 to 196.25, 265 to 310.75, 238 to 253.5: -0.57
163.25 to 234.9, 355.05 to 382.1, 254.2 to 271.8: 0.91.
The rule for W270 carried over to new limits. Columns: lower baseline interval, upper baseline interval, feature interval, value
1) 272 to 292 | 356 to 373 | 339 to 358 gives -0.2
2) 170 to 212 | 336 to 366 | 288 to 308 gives 1.1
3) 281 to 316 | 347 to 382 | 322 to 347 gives -0.3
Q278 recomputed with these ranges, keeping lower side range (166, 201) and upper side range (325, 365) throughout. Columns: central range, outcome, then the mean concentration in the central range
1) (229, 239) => -0.018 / 1.46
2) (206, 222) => 0.050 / 1.36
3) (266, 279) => 0.054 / 1.38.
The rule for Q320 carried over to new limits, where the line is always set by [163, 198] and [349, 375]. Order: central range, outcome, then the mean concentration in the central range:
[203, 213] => 0.3 yr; 1.38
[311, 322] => 0.4 yr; 1.42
